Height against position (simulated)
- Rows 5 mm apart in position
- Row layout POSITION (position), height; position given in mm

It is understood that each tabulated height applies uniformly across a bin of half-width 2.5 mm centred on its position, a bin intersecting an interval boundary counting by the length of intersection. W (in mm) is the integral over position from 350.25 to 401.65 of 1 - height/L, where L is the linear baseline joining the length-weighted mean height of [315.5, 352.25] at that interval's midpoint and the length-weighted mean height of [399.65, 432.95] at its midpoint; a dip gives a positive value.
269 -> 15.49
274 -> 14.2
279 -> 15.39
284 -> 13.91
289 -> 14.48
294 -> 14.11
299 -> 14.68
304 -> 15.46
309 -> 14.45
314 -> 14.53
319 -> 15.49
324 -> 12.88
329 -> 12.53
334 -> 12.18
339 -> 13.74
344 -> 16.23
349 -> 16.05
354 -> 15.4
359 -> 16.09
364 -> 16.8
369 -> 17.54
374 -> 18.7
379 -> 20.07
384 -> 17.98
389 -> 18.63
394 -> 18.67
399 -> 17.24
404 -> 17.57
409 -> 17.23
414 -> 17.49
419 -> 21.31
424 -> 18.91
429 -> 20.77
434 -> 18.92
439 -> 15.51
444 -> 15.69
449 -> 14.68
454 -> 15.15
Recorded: -3.5 mm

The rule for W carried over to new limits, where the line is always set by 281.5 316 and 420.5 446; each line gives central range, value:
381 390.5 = -0.8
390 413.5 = -0.6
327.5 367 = 2.2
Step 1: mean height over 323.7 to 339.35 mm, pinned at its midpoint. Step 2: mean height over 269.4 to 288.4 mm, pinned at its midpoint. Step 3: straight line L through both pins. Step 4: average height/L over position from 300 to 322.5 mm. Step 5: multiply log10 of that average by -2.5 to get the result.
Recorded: -0.110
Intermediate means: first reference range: 14.6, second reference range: 12.7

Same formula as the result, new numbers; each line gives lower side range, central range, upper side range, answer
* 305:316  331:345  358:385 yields 0.17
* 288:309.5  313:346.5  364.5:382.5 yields 0.17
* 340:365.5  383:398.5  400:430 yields -0.04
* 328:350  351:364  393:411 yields -0.06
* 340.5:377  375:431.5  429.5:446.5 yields -0.11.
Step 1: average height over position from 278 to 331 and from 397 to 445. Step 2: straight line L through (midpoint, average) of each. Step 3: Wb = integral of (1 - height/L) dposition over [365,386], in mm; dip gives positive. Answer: -2.3 mm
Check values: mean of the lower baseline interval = 14.3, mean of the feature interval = 18.5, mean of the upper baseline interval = 18.1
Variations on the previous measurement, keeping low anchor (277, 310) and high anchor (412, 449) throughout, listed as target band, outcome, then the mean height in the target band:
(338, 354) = 0.5 mm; 15.5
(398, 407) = 0.0 mm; 17.4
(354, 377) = -0.9 mm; 17.1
